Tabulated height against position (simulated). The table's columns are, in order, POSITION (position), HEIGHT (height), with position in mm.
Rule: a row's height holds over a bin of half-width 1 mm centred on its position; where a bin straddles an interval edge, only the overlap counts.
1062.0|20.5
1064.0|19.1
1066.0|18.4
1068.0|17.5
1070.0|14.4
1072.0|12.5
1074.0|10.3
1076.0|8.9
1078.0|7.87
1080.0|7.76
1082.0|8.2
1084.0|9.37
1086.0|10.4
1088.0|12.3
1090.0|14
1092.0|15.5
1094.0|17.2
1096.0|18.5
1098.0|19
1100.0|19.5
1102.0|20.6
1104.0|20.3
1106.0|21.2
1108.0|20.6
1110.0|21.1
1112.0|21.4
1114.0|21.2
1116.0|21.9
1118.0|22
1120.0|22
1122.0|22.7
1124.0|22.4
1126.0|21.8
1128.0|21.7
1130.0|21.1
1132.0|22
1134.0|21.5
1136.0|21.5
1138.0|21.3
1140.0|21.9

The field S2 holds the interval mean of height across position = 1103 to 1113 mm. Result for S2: 20.9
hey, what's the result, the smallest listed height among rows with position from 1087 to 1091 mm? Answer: 12.3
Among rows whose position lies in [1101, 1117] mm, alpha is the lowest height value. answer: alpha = 20.3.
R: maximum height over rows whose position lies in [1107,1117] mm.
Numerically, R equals 21.9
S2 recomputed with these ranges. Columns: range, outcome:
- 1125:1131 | 21.5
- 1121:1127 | 22.3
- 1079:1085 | 8.44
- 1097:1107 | 20.1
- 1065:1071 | 16.8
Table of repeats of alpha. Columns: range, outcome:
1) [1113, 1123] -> 21.2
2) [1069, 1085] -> 7.76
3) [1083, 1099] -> 9.37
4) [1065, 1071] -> 14.4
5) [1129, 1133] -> 21.1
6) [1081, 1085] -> 8.2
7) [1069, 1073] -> 12.5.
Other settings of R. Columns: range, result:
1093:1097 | 18.5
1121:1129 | 22.7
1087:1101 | 19.5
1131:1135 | 22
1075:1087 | 10.4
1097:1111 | 21.2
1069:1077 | 14.4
